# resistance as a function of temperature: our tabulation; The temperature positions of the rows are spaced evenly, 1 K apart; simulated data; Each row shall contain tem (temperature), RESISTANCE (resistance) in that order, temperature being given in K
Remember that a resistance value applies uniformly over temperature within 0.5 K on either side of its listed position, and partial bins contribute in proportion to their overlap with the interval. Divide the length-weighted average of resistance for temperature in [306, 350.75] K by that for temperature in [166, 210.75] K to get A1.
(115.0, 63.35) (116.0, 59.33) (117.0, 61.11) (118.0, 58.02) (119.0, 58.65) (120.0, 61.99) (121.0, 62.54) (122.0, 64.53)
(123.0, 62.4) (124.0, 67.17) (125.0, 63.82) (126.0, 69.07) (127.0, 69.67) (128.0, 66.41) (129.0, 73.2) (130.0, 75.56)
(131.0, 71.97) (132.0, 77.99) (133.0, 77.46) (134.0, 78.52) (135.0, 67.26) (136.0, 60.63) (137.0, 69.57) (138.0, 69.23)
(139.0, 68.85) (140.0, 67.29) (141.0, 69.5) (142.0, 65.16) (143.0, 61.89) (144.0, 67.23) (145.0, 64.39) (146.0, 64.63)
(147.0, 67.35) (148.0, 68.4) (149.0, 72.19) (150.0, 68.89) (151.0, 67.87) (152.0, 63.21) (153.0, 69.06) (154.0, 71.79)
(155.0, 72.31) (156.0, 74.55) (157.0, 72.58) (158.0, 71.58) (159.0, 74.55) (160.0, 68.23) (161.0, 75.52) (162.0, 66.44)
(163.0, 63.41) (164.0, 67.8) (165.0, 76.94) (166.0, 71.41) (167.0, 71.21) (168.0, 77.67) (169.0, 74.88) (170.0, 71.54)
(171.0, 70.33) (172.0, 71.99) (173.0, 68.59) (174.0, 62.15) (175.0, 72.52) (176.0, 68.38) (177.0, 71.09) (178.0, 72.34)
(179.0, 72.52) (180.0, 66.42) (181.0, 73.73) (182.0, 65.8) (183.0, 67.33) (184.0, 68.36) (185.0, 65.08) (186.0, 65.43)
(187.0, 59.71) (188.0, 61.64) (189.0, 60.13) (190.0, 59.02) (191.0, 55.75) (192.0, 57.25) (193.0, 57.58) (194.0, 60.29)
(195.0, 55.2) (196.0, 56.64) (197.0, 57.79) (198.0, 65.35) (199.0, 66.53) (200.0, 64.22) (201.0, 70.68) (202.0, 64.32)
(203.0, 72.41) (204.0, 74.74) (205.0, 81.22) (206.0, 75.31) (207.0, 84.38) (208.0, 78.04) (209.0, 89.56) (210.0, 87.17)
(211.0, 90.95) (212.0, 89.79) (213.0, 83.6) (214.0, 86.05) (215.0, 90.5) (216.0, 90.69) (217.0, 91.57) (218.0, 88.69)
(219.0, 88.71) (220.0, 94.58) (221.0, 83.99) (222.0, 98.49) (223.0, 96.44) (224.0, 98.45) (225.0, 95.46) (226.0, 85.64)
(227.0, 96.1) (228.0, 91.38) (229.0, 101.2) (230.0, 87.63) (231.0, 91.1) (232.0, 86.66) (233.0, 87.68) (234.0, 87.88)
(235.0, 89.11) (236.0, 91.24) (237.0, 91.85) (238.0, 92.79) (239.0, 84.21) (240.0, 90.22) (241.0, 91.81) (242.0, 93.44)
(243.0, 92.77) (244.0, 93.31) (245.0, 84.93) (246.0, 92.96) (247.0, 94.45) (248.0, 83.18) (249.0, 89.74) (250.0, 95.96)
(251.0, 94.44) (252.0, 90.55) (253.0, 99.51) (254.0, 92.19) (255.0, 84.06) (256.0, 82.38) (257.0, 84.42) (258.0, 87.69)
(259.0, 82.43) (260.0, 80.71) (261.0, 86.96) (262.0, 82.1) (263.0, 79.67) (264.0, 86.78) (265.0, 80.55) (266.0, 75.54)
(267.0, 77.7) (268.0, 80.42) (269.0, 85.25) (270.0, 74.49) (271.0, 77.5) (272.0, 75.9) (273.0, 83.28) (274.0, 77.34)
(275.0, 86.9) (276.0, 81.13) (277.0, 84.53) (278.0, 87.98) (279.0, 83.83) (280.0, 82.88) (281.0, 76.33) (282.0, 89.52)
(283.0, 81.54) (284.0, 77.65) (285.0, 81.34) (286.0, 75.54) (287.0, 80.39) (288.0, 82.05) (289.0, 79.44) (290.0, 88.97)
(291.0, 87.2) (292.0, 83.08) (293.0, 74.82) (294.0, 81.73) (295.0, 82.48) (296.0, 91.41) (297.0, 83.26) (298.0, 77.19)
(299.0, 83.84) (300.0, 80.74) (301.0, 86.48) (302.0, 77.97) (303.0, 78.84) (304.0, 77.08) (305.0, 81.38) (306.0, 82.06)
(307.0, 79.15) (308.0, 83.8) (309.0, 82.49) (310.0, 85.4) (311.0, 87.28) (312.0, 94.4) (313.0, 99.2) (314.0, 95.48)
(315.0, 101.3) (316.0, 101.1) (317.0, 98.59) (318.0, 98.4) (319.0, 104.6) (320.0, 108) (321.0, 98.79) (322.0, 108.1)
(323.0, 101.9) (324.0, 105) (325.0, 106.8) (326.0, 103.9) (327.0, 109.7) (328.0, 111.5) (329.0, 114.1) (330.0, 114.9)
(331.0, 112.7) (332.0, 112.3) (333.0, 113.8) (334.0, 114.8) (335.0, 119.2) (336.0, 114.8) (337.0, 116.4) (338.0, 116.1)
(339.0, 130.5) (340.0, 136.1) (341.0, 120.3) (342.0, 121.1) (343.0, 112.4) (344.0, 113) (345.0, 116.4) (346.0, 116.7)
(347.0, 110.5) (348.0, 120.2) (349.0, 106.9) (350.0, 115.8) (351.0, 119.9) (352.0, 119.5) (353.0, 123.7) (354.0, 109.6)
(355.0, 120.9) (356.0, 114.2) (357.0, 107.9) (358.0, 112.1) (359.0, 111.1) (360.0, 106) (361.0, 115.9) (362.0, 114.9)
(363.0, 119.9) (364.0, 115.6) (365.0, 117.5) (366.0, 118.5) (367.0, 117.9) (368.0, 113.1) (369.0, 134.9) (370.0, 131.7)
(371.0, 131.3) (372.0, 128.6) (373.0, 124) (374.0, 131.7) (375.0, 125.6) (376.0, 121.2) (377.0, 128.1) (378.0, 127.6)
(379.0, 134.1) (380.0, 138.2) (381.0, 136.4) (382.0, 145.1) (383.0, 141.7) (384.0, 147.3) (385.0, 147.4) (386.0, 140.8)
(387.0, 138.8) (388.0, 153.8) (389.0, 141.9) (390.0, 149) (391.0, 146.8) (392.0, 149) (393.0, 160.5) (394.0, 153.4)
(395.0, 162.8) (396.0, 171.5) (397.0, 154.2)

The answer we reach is 1.6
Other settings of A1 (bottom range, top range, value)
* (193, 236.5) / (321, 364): 1.38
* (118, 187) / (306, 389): 1.68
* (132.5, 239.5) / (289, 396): 1.51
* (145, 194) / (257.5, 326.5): 1.26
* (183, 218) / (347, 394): 1.78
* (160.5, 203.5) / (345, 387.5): 1.86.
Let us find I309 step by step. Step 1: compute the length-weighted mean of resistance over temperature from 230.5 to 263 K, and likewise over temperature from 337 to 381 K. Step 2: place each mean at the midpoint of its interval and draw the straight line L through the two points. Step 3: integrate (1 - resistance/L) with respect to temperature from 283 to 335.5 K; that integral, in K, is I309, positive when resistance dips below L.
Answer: 6.8 K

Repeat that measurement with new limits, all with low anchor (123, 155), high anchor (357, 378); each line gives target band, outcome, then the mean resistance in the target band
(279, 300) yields 4.28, 82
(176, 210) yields 5.74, 67.5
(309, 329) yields 1.63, 101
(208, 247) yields -0.75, 90.6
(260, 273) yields 2.32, 80.4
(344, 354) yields 0.05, 116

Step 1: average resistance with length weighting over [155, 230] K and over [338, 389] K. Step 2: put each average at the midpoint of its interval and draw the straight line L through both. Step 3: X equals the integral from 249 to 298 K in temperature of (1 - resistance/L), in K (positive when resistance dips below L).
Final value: 7.3 K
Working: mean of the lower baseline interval 74.9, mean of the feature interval 83.4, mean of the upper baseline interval 124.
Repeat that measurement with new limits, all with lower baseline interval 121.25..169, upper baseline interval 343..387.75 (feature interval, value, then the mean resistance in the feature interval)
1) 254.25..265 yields 1.5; 83.8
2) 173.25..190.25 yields 2.5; 66.7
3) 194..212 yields 2.4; 72.8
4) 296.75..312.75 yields 3.8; 82.8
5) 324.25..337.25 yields 0.3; 112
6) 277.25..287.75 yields 2.2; 81.8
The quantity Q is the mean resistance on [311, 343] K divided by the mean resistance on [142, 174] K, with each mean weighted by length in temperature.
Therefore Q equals 1.57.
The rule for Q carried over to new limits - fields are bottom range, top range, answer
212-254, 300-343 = 1.12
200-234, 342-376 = 1.36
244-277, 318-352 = 1.34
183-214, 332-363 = 1.67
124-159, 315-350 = 1.61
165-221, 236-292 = 1.17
